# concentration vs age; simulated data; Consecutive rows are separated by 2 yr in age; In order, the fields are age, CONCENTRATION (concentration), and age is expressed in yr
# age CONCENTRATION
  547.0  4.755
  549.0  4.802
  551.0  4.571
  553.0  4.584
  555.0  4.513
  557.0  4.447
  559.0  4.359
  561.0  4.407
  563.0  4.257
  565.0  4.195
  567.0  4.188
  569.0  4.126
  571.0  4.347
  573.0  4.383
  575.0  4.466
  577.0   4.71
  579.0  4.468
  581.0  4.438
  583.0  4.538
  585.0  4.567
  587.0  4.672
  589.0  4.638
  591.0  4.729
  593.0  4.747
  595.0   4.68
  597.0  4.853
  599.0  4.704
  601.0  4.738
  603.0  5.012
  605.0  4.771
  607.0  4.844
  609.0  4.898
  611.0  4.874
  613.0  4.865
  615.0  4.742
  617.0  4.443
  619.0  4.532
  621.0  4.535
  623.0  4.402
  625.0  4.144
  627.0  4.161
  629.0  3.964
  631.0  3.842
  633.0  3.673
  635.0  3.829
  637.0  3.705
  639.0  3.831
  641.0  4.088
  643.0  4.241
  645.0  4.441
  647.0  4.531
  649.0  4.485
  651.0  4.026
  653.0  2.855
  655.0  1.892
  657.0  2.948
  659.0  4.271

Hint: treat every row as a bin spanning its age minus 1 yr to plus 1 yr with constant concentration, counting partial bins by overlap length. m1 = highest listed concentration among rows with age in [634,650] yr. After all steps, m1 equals 4.531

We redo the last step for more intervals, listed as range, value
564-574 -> 4.383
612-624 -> 4.865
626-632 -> 4.161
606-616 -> 4.898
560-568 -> 4.407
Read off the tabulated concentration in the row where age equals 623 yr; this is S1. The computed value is 4.402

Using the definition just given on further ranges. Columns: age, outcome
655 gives 1.892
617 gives 4.443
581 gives 4.438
